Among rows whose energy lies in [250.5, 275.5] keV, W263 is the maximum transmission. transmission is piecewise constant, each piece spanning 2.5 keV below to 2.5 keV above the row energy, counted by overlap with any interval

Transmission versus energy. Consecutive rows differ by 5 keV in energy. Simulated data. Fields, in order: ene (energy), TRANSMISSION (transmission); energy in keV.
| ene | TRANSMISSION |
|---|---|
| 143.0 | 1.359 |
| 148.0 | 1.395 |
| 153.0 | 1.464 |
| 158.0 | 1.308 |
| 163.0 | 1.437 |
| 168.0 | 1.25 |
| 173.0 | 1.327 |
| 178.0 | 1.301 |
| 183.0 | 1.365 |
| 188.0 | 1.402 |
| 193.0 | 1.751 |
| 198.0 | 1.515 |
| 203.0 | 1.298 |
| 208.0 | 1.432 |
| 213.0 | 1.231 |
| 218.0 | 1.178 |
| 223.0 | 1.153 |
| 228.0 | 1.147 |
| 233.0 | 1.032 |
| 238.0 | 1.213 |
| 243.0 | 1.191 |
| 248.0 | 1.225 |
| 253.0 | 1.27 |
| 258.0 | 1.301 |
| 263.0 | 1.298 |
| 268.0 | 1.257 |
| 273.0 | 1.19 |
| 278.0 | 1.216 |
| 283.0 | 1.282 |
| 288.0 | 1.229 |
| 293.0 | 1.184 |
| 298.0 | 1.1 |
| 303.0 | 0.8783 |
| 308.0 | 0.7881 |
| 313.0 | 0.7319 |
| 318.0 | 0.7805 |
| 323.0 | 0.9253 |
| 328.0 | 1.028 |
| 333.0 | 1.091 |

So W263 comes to 1.301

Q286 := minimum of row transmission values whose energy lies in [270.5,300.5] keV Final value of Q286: 1.1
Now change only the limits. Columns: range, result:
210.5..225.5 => 1.153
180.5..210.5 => 1.298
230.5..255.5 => 1.032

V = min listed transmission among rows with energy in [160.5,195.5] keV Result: 1.25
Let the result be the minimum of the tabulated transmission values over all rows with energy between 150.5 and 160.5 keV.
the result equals 1.308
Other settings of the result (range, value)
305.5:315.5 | 0.7319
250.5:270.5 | 1.257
